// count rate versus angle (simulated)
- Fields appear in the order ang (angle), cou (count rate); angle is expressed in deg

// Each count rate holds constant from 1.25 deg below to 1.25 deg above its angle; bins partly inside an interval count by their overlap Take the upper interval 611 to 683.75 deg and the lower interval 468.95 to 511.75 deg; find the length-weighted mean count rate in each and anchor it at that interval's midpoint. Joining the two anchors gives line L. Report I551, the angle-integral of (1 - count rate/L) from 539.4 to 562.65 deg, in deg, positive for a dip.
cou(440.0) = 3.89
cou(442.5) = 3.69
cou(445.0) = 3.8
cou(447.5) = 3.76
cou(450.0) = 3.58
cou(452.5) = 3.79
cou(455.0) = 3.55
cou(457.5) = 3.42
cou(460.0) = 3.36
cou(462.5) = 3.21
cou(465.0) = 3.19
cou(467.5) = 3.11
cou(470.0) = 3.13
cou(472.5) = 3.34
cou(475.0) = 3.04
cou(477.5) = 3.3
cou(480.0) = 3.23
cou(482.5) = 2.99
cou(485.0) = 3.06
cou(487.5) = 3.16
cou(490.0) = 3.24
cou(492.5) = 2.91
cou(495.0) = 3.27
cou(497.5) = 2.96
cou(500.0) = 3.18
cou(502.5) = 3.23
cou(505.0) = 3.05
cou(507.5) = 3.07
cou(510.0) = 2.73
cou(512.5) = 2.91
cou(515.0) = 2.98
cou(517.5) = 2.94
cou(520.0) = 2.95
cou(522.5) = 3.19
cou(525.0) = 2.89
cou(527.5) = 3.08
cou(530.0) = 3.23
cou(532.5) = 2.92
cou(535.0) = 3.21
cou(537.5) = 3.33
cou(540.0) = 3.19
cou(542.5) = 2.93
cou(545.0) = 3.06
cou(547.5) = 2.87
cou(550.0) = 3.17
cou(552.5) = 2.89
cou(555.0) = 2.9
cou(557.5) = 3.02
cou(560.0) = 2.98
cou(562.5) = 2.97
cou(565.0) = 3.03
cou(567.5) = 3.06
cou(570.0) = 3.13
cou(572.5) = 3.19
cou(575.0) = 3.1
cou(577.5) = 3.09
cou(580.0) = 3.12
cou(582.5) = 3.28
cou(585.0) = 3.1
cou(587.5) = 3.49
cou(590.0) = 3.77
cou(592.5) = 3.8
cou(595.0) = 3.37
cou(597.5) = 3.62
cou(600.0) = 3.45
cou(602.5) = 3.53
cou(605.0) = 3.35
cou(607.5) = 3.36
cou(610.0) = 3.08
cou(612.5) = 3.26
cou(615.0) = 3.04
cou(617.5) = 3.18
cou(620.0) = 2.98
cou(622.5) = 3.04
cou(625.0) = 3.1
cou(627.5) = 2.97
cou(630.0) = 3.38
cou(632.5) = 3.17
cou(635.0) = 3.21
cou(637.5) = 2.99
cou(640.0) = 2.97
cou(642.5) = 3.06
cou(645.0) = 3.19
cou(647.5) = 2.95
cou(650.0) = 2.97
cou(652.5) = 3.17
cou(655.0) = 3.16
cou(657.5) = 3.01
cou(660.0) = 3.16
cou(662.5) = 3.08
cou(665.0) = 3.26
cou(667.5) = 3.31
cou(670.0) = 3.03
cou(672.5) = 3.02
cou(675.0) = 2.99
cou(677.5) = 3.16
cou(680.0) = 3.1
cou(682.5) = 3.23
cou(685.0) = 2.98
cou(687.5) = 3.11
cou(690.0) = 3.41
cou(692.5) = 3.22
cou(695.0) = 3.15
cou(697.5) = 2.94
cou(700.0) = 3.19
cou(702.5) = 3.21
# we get 0.9 deg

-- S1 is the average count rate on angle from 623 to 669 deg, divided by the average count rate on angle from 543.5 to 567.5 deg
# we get 1.0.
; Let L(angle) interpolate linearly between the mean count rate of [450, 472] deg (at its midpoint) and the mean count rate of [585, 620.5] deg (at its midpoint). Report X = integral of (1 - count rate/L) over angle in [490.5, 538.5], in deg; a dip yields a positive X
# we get 4.41 deg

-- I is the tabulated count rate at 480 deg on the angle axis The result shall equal 3.23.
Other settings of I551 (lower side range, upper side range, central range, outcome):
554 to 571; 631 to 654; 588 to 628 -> -3.5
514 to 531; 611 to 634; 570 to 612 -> -3.4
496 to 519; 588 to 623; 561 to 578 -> 0.8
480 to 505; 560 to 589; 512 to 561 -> 1.5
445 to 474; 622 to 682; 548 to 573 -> 1.8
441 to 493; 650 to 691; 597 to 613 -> -0.9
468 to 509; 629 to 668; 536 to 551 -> 0.2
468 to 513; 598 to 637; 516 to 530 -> 0.5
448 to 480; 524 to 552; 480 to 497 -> 0.8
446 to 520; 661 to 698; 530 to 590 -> 1.3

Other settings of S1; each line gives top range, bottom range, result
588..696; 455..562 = 1.03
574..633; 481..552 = 1.07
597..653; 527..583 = 1.03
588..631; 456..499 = 1.04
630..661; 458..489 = 0.97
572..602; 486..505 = 1.08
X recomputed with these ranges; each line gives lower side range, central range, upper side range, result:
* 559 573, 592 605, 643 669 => -1.9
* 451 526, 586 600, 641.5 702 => -2.0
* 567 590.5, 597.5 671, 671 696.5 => 0.3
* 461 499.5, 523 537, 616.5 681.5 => 0.2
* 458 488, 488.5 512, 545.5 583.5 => 0.6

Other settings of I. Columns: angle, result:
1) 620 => 2.98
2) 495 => 3.27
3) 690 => 3.41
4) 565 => 3.03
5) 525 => 2.89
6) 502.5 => 3.23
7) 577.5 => 3.09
